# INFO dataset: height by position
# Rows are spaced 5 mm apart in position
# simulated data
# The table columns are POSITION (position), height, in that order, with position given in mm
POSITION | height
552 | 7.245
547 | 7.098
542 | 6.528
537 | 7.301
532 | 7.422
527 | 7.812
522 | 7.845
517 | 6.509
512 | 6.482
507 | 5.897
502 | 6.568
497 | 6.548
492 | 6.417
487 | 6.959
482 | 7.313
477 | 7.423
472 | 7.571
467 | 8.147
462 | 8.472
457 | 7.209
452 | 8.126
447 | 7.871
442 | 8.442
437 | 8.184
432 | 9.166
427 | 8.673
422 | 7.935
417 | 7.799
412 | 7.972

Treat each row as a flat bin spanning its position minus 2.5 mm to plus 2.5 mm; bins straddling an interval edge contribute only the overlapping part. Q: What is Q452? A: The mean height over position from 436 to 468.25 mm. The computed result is 8.06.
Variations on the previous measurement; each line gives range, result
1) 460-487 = 7.7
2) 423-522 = 7.49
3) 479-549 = 6.91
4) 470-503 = 6.98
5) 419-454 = 8.34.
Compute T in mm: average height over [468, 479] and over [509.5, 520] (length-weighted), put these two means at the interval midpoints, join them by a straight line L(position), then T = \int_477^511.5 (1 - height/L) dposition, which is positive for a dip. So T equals 2.0 mm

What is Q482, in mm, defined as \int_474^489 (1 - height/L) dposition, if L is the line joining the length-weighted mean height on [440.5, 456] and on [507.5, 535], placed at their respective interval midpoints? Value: 0.72 mm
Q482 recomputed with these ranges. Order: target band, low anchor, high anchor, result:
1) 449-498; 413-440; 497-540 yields 1.2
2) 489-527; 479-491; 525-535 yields 3.3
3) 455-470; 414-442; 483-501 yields -1.0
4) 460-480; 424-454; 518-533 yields 0.6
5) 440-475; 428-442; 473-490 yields 0.0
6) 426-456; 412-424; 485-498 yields -3.3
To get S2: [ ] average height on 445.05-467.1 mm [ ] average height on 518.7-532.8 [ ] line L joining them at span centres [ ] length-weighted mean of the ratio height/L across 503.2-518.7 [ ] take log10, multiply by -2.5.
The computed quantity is 0.22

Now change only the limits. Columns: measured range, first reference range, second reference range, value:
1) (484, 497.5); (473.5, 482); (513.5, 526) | 0.103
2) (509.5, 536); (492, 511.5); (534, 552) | -0.080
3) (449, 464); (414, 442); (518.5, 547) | 0.021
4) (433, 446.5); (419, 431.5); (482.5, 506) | -0.039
